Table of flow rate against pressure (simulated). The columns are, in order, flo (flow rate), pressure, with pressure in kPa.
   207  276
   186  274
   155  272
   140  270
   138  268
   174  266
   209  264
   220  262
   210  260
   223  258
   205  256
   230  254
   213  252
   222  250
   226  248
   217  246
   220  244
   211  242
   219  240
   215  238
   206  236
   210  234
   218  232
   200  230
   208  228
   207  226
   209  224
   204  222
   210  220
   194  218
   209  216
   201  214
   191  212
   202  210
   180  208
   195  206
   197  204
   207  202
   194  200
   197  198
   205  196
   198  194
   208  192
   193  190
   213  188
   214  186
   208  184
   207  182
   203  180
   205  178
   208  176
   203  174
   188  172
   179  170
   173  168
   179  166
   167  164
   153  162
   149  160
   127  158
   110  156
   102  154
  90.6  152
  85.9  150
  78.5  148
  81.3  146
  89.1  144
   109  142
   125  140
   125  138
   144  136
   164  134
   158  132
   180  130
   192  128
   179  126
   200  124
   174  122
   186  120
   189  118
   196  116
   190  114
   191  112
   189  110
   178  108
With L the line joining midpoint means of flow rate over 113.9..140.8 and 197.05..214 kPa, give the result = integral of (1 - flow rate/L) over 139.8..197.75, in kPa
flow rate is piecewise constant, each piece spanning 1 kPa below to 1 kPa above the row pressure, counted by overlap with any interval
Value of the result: 7.5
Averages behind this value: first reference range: 171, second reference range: 196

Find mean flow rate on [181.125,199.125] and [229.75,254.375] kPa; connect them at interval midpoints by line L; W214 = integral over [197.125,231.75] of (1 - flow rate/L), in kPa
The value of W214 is 1.54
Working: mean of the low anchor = 205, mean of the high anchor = 216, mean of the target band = 201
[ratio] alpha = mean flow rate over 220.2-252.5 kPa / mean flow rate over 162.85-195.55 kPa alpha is 1.08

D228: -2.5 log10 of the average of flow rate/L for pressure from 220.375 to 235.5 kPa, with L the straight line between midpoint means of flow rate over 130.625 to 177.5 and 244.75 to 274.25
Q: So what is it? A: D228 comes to -0.15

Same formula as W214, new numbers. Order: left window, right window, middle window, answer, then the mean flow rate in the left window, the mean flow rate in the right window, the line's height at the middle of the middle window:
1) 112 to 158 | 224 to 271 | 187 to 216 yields -3.0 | 144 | 206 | 181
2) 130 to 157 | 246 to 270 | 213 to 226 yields -2.3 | 115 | 204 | 174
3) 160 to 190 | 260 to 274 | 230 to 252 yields -4.3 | 191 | 176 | 181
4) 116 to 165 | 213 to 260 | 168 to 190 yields -4.1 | 141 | 212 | 170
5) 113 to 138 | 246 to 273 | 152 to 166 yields 3.7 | 177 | 198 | 182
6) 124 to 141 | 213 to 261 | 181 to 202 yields -1.6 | 161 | 212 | 190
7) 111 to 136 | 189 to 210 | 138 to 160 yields 9.9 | 182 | 198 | 187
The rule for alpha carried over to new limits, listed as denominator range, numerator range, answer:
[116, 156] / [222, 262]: 1.53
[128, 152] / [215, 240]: 1.68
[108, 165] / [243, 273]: 1.35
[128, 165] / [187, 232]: 1.60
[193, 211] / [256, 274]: 0.94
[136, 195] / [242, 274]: 1.27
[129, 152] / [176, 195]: 1.71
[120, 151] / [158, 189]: 1.34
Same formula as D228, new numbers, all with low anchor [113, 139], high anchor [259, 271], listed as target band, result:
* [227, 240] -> -0.167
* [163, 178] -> -0.055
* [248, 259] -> -0.207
